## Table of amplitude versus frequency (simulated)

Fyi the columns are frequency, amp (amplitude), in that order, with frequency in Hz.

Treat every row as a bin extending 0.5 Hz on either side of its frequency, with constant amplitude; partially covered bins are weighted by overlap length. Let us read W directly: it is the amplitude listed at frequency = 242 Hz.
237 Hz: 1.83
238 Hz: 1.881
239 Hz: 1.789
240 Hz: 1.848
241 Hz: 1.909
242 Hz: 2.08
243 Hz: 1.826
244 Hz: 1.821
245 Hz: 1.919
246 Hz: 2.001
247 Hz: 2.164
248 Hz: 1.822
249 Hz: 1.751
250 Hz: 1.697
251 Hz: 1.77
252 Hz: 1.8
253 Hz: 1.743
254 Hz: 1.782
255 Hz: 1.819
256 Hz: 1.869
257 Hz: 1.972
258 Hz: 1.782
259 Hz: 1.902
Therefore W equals 2.08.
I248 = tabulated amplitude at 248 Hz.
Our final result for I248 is 1.822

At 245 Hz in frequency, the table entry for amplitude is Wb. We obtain 1.919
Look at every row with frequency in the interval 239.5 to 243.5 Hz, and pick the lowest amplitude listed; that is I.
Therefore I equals 1.826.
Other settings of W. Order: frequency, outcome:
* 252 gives 1.8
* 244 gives 1.821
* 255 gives 1.819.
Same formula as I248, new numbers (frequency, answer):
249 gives 1.751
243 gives 1.826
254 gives 1.782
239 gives 1.789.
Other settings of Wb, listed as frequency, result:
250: 1.697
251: 1.77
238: 1.881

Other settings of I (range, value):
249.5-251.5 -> 1.697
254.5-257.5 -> 1.819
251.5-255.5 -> 1.743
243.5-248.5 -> 1.821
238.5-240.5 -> 1.789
